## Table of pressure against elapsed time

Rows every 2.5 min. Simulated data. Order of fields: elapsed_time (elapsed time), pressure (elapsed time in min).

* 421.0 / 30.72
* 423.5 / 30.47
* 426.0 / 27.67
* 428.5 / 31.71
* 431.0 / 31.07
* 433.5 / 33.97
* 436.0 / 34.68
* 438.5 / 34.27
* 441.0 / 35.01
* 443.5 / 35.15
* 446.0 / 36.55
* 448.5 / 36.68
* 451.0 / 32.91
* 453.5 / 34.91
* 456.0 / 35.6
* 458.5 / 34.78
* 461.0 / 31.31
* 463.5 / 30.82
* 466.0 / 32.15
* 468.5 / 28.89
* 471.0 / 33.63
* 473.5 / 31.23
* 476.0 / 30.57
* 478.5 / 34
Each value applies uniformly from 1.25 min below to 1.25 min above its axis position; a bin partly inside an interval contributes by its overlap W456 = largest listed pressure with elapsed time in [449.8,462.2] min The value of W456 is 35.6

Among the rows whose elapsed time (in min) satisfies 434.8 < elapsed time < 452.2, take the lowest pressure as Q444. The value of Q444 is 32.91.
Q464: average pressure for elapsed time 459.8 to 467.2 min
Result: 31.4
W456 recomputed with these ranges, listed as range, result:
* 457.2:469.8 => 34.78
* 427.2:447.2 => 36.55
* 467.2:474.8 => 33.63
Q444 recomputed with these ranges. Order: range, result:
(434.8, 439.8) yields 34.27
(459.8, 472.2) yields 28.89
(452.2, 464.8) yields 30.82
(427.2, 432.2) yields 31.07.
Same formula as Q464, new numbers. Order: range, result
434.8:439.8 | 34.5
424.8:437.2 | 31.8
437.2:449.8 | 35.5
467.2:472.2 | 31.2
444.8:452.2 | 35.4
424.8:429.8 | 29.7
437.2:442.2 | 34.6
